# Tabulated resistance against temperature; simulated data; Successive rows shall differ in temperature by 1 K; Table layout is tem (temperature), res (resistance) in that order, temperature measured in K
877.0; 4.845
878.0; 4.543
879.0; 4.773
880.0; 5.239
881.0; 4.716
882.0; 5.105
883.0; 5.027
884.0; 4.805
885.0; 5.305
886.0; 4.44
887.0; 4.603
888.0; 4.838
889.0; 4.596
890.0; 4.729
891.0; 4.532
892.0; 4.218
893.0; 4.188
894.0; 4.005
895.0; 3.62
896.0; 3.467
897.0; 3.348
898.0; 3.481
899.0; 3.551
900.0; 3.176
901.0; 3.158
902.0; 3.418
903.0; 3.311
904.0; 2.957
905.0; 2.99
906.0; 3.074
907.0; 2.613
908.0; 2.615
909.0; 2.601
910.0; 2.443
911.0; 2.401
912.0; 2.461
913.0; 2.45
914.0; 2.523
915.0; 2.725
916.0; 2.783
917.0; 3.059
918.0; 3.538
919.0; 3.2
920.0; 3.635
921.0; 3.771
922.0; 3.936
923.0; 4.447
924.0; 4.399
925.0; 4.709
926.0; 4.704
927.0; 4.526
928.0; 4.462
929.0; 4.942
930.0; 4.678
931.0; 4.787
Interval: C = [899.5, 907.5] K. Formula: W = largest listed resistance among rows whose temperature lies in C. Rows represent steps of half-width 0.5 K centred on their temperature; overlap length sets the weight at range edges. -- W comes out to 3.418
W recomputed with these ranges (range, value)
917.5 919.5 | 3.538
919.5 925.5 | 4.709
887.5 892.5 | 4.838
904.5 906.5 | 3.074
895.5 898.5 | 3.481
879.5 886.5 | 5.305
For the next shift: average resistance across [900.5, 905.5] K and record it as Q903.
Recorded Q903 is 3.17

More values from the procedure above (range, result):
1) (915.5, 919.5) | 3.15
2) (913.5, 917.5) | 2.77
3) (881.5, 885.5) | 5.06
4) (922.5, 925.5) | 4.52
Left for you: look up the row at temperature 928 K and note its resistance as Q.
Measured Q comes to 4.462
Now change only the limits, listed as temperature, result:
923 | 4.447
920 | 3.635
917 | 3.059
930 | 4.678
